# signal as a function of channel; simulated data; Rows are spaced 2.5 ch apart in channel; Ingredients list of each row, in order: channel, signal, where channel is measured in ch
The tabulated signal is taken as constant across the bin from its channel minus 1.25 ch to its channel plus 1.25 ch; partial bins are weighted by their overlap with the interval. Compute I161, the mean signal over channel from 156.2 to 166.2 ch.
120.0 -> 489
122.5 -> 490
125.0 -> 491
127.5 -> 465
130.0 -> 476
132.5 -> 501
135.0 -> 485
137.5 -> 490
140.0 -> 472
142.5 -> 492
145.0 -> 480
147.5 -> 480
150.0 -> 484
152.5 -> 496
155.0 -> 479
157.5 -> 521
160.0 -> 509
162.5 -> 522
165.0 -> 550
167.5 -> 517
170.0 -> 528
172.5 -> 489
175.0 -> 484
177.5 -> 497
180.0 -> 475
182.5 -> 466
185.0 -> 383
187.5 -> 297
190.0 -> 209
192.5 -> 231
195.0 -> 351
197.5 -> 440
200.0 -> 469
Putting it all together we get 525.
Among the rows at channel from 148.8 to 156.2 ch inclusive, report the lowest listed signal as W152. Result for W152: 479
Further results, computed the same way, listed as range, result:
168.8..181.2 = 475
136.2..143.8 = 472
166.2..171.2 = 517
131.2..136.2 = 485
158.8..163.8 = 509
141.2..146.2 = 480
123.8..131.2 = 465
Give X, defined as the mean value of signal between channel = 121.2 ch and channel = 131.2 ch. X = 481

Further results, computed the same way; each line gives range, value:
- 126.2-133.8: 481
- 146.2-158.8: 492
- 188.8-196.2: 263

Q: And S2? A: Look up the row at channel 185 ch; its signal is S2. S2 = 383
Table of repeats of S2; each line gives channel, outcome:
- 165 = 550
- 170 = 528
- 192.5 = 231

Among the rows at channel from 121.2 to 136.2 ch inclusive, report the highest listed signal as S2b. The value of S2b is 501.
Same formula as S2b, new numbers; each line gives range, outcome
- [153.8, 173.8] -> 550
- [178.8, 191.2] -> 475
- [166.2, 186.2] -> 528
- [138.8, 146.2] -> 492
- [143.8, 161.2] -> 521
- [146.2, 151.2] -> 484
